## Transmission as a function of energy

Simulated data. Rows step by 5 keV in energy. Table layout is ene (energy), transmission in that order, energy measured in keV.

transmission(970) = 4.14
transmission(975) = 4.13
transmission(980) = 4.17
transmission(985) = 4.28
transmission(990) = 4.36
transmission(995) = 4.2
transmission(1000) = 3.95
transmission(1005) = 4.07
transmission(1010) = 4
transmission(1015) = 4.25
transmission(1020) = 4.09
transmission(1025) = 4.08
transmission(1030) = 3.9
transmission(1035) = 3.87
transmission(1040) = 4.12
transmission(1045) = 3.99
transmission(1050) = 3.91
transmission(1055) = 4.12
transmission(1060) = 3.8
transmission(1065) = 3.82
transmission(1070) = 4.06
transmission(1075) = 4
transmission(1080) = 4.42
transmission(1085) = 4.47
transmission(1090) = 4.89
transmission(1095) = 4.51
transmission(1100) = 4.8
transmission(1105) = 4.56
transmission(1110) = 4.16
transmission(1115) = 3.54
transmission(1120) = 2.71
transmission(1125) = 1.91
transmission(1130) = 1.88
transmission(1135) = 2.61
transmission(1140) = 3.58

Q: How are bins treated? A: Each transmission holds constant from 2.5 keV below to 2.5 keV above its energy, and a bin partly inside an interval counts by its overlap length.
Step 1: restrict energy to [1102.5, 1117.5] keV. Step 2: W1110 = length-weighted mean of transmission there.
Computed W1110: 4.09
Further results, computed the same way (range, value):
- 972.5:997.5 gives 4.23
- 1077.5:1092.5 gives 4.59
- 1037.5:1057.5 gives 4.04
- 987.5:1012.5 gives 4.12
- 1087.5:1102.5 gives 4.73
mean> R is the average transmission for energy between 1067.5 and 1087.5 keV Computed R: 4.24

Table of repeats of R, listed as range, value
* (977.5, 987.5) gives 4.22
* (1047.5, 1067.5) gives 3.91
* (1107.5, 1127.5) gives 3.08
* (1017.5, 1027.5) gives 4.08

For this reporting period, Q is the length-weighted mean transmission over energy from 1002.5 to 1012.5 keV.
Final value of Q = 4.04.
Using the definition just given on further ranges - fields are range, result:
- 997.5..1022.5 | 4.07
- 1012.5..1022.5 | 4.17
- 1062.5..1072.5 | 3.94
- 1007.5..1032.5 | 4.06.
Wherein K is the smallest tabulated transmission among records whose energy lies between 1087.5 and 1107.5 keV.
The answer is 4.51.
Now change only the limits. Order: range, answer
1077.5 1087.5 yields 4.42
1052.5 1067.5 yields 3.8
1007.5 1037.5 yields 3.87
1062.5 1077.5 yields 3.82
